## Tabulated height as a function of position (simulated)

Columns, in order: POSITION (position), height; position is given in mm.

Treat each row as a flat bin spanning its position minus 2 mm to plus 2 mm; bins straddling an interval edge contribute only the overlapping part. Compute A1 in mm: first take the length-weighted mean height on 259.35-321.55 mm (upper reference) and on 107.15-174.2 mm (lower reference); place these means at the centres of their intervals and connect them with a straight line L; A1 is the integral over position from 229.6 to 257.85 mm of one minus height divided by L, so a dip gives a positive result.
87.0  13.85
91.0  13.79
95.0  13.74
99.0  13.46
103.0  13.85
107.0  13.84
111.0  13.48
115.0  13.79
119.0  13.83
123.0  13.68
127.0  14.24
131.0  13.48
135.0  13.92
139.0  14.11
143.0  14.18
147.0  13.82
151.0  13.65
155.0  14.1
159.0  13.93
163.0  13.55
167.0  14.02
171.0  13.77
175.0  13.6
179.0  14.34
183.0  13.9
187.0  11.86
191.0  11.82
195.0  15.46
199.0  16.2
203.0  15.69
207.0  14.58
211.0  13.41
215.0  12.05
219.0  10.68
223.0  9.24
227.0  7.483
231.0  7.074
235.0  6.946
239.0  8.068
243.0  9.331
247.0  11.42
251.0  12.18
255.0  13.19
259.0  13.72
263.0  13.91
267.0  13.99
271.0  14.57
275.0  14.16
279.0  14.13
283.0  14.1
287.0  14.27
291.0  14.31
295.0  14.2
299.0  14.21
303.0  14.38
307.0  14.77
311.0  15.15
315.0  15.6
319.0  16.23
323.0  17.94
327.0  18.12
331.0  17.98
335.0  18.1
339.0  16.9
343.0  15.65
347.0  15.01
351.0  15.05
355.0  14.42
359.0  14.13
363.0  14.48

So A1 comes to 8.7 mm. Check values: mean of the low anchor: 13.8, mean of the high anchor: 14.5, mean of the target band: 9.92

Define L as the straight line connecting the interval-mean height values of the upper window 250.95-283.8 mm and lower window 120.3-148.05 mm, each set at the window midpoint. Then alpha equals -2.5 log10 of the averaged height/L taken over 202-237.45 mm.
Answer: 0.29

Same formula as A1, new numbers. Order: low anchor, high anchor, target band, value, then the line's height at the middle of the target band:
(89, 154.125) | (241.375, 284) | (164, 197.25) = -0.2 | 13.5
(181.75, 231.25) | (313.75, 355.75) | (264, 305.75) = 1.9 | 14.9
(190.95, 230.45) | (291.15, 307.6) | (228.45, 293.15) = 6.8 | 13.5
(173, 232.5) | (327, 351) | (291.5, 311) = 1.4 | 15.5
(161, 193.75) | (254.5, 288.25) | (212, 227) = 3.6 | 13.7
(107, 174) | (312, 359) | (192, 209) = -0.8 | 14.6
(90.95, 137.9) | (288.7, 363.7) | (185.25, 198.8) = 0.9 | 14.4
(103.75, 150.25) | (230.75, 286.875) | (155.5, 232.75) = 1.1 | 13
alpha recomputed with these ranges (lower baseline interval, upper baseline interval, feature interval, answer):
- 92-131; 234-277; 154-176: -0.056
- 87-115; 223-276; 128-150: -0.070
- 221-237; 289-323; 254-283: -0.221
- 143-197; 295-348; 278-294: 0.097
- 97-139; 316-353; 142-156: 0.022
